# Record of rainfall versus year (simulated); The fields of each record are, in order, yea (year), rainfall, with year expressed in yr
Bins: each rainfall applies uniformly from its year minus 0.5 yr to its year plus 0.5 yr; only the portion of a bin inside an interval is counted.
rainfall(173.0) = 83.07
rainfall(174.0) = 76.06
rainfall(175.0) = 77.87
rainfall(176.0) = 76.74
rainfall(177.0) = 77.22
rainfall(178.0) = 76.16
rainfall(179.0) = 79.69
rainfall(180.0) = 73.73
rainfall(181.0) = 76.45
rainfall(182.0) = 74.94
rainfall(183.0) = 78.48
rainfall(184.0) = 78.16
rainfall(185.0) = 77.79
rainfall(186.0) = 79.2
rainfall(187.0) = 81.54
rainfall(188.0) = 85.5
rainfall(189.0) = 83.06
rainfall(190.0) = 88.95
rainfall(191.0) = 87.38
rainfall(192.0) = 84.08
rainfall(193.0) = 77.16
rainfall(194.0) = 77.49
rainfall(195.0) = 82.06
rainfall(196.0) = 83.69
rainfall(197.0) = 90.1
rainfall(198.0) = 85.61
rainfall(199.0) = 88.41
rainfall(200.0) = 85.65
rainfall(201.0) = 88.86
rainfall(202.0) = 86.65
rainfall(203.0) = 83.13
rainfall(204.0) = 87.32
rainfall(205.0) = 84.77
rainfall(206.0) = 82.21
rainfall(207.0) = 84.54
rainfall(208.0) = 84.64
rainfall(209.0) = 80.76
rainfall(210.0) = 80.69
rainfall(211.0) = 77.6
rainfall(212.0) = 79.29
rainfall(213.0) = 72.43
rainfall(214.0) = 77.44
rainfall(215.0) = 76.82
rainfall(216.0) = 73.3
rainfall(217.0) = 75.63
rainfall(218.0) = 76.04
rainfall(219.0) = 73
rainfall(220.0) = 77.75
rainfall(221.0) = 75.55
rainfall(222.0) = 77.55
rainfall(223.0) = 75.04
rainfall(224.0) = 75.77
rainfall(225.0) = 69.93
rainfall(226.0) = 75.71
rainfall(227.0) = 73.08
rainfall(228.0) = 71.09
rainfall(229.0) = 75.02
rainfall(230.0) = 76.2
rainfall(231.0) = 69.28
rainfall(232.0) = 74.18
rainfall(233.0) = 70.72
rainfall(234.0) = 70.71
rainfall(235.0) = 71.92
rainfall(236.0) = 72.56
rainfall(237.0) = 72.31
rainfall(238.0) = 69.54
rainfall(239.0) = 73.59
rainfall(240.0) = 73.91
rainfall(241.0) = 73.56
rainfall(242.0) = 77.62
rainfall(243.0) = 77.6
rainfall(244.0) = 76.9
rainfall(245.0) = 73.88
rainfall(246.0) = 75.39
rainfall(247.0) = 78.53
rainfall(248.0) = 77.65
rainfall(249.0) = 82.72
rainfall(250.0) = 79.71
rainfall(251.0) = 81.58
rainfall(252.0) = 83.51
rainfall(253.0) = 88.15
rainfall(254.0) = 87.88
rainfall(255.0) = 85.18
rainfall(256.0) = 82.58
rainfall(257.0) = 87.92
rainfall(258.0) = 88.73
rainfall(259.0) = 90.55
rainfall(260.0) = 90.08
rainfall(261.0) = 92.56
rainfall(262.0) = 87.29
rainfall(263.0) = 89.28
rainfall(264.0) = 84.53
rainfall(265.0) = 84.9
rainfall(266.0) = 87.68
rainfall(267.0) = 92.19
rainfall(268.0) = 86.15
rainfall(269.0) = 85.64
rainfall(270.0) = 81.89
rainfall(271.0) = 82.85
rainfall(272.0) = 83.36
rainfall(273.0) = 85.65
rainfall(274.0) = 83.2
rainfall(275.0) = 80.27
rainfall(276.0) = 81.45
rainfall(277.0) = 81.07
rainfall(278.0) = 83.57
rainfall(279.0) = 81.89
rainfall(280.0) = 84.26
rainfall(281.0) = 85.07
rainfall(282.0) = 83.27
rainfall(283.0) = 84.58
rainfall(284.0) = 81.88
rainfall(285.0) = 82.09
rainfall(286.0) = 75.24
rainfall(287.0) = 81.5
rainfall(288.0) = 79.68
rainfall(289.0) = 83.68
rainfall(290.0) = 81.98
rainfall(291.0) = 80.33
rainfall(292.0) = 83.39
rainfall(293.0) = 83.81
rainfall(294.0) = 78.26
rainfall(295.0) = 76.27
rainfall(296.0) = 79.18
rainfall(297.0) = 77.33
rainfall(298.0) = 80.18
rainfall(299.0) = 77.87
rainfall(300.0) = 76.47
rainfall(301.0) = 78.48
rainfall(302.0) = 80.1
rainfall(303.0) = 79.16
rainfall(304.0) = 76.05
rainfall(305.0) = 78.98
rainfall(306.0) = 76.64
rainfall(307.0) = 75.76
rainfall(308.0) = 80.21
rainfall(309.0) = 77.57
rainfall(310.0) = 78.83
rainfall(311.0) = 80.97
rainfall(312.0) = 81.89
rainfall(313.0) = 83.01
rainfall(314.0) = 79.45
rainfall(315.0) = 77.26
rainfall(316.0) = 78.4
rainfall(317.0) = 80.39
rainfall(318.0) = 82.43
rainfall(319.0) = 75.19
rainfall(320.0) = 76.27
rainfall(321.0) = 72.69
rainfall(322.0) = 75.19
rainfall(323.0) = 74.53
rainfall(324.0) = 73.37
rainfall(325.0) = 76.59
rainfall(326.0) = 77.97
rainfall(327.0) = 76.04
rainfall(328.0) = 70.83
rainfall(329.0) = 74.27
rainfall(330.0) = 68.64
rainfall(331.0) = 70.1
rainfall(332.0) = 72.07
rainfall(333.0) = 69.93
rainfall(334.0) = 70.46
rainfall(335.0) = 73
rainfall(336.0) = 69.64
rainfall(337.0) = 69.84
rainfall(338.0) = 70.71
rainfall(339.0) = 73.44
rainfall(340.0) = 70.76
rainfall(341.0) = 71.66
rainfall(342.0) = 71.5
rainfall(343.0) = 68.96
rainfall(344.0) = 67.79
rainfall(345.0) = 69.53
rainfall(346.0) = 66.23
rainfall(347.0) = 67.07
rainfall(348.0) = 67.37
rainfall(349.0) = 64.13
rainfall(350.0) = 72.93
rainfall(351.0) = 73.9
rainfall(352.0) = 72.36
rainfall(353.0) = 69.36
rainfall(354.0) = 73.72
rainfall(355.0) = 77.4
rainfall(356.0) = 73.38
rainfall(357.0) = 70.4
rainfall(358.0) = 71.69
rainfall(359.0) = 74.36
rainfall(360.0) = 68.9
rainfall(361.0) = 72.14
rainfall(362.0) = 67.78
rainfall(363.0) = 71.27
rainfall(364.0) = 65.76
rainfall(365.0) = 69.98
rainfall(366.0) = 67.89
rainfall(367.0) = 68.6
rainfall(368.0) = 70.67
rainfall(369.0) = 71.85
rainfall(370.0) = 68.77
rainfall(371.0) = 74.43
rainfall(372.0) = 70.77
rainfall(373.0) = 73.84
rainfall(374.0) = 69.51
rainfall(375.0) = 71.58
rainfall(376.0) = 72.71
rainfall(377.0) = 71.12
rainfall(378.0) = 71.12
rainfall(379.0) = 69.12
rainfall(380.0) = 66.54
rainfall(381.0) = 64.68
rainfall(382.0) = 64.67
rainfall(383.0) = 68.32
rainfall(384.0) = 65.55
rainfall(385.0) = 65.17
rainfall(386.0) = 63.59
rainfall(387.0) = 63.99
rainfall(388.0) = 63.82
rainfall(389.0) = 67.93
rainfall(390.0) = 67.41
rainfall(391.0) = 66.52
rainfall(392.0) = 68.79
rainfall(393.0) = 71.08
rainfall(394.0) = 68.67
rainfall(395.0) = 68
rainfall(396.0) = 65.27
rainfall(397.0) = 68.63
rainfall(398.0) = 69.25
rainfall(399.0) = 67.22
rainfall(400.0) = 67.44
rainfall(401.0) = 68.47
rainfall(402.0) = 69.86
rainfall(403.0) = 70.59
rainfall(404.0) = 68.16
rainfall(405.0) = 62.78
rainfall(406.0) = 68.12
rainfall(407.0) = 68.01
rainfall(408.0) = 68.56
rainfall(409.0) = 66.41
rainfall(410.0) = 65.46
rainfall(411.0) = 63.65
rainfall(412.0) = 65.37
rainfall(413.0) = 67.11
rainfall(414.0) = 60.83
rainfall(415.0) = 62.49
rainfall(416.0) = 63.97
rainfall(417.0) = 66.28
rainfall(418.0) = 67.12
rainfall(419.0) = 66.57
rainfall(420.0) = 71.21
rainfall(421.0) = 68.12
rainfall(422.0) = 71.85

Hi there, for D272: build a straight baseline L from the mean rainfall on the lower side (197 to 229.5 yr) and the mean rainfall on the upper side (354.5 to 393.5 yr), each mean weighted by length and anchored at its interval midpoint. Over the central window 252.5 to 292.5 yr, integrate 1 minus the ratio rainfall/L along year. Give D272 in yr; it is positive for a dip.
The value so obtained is -4.7 yr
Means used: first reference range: 79.3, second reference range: 69.3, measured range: 84.6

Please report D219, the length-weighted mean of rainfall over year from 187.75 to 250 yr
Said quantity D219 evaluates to 78.4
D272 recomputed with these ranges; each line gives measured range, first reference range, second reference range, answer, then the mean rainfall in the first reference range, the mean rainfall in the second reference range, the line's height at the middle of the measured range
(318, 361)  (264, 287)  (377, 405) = 1.5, 83.5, 67.4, 74.6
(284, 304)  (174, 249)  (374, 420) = -1.8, 78.2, 67.1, 73.3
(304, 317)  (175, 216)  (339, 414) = -1.0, 81.3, 68.9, 73.4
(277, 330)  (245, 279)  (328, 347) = -1.6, 84.5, 70.4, 76.7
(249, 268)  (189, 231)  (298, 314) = -1.8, 79.9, 78.9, 79.4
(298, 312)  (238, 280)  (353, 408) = -0.1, 82.8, 69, 77.6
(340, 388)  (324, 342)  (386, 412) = 0.2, 72.1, 67.3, 69.8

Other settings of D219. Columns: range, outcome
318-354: 71.7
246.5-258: 83.5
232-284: 81.6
